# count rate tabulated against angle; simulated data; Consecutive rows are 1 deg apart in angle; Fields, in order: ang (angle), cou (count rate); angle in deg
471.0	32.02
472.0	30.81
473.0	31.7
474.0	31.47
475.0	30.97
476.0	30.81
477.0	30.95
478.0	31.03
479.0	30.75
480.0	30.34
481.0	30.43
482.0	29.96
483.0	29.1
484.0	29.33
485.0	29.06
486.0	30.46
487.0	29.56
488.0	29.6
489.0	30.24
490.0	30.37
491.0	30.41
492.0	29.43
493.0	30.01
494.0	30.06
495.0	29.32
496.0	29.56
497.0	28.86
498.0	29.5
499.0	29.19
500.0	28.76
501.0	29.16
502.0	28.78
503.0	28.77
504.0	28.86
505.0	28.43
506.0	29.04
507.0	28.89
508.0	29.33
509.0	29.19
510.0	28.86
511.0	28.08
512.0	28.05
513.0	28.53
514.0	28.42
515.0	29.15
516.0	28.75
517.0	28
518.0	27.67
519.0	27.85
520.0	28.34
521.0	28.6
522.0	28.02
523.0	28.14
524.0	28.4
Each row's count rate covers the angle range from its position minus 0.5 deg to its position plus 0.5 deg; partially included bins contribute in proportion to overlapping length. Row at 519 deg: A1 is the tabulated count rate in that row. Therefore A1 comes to 27.85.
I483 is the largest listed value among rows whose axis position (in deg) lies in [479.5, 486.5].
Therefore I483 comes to 30.46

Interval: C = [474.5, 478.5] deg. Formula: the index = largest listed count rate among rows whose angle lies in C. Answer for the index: 31.03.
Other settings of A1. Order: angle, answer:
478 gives 31.03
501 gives 29.16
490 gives 30.37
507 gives 28.89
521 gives 28.6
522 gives 28.02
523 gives 28.14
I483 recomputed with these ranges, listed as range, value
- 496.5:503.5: 29.5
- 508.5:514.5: 29.19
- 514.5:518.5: 29.15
